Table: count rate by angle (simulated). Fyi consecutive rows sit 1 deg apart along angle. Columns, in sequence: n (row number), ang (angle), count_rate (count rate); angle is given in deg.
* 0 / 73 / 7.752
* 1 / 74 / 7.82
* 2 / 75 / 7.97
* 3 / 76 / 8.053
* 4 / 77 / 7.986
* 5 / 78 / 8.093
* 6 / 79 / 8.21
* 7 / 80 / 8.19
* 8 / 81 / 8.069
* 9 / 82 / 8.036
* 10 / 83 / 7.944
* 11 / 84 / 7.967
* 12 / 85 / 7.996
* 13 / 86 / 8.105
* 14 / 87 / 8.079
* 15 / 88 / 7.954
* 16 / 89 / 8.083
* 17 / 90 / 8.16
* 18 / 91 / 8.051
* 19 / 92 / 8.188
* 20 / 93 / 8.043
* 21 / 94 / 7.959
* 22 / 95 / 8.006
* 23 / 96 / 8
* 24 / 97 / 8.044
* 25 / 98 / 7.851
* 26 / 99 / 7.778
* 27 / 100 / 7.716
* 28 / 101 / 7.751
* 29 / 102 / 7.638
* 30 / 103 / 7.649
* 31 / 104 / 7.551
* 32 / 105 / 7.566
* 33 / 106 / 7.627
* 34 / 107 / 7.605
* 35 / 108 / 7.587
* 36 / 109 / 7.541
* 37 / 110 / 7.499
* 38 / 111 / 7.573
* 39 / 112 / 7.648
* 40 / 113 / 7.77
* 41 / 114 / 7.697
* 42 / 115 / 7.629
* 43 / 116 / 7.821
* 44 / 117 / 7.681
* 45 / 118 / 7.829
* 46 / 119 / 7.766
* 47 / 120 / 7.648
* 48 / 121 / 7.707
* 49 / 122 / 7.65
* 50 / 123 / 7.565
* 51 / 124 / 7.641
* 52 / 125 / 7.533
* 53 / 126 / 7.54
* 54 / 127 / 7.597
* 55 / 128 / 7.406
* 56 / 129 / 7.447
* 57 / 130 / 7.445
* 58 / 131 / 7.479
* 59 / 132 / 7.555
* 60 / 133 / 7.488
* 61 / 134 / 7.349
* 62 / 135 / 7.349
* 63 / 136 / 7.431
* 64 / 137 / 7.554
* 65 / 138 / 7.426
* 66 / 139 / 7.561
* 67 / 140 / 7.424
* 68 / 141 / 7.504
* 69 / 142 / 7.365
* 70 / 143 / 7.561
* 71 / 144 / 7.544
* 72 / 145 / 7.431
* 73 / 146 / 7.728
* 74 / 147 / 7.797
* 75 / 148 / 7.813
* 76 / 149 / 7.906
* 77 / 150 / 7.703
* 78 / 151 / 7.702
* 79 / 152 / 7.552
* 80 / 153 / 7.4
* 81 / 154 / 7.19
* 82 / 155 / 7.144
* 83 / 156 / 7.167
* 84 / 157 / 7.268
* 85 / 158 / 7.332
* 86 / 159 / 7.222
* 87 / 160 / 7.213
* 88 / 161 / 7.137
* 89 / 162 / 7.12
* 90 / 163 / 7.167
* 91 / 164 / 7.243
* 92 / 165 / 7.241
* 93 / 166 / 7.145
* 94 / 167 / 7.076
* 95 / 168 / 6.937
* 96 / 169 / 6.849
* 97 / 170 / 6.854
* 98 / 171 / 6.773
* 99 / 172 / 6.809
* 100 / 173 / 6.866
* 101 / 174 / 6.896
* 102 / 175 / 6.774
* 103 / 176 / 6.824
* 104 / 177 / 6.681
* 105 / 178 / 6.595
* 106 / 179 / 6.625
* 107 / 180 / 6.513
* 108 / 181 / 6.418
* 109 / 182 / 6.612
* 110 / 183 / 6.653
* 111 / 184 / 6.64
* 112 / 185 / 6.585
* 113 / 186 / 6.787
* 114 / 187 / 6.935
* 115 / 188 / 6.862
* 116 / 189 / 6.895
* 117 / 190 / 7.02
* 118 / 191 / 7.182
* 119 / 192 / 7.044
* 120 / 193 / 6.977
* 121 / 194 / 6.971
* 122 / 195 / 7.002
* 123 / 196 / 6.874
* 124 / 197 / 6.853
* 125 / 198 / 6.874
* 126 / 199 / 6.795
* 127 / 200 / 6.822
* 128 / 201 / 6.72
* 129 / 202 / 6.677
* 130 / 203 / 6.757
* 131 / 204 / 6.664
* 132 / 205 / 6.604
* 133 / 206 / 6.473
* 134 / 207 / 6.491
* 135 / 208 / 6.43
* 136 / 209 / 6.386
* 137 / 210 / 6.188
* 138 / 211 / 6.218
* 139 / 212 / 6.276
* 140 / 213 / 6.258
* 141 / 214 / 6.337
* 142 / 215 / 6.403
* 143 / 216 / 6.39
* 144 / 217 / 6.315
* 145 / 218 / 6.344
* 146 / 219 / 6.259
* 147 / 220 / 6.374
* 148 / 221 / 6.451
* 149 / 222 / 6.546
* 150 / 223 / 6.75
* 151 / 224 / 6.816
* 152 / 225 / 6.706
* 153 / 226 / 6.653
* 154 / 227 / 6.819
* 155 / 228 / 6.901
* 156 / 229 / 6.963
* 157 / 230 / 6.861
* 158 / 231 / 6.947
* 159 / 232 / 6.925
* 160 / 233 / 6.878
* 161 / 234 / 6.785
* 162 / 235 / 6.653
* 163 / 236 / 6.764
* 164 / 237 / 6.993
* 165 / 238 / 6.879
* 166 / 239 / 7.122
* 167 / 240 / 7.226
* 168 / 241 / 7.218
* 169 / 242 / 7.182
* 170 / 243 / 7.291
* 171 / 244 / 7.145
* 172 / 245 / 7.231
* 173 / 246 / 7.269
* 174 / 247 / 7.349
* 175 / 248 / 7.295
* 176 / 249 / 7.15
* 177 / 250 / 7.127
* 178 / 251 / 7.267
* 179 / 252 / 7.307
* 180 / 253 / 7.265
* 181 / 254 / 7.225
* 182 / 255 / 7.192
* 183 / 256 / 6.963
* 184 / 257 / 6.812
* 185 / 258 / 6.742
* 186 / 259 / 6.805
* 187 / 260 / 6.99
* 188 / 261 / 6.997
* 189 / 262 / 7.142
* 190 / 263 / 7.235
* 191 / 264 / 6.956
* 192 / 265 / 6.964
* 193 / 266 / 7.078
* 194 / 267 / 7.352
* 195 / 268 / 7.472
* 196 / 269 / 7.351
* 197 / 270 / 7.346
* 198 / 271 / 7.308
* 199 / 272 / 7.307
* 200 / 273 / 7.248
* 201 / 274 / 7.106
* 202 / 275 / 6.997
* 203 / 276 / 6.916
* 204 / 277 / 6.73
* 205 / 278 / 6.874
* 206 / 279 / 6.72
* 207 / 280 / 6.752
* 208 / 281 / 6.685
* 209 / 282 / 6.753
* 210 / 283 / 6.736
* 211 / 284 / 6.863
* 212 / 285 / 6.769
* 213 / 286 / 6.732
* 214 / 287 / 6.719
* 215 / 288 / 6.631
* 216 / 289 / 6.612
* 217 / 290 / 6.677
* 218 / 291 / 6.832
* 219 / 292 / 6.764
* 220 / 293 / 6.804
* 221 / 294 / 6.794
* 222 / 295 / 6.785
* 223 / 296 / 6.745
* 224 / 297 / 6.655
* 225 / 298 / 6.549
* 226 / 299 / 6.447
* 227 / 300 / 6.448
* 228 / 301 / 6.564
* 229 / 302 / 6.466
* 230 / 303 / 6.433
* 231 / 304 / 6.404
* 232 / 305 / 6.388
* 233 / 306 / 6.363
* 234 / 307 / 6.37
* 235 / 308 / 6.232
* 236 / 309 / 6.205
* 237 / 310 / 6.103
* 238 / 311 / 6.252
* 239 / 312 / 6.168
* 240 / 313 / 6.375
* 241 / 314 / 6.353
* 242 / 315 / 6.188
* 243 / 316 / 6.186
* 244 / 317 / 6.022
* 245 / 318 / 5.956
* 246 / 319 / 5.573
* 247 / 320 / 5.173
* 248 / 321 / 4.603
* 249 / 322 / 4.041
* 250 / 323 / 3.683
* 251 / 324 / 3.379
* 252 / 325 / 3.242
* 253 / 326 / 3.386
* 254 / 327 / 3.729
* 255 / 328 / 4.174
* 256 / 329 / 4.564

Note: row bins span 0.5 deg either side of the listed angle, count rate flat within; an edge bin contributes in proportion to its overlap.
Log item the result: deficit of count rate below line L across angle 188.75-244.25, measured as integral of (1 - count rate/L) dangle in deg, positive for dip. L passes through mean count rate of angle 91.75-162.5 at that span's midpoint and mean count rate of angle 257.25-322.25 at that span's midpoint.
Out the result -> 2.4 deg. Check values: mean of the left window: 7.58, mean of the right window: 6.61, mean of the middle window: 6.74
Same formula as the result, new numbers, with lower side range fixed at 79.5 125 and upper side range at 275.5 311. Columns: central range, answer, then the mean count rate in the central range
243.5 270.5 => -1.2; 7.15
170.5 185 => 1.3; 6.69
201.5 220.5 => 1.9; 6.41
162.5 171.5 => 0.5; 7.03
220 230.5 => 0.5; 6.73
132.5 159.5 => 0.2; 7.48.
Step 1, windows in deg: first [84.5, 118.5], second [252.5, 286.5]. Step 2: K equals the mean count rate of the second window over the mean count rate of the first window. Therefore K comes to 0.9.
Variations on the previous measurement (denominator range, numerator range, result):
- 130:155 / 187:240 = 0.89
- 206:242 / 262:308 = 1.02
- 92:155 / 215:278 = 0.91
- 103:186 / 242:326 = 0.90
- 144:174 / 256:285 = 0.96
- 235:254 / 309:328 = 0.72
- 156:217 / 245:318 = 1.00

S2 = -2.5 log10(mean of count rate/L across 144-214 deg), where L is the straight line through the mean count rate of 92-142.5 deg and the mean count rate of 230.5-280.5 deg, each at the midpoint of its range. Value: 0.07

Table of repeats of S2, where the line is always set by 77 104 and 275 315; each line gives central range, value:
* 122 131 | 0.03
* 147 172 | 0.04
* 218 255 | 0.00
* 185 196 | 0.05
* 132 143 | 0.03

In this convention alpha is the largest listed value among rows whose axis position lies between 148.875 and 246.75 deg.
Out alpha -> 7.906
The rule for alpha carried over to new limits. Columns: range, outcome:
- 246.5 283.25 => 7.472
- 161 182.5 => 7.243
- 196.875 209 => 6.874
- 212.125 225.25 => 6.816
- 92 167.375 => 8.188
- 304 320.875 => 6.404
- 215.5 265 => 7.349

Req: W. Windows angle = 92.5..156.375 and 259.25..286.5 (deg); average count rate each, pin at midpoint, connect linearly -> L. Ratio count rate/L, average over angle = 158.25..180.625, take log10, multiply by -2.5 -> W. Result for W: 0.075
